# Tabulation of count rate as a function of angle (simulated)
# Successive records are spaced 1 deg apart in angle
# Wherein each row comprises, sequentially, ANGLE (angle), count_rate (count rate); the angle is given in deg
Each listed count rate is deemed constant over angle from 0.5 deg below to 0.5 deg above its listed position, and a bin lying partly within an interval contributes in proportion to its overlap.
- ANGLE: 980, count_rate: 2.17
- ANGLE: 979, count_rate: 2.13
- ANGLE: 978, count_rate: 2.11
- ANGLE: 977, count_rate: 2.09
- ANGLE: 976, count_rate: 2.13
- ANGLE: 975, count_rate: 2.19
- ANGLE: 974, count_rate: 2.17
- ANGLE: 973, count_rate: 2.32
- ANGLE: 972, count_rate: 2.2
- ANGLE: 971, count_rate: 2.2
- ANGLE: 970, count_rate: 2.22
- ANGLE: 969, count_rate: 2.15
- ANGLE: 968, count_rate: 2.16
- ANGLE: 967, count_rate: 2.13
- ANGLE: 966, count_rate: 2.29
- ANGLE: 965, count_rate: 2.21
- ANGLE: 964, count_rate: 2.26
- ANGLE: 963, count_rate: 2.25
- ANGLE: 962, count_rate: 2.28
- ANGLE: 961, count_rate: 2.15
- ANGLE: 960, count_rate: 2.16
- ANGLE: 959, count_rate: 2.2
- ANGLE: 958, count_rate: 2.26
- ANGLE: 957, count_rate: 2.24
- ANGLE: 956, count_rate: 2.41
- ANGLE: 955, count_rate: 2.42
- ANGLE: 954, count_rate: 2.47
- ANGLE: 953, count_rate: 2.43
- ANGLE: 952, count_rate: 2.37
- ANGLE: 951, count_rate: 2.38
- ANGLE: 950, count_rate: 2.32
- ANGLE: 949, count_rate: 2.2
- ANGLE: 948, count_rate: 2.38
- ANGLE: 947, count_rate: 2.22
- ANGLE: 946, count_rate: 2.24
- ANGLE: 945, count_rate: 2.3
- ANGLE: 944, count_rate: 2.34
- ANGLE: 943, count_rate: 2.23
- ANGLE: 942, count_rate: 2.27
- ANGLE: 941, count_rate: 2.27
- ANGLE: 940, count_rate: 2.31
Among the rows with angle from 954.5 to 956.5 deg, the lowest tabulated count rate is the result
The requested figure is 2.41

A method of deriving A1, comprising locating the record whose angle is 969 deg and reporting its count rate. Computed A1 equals 2.15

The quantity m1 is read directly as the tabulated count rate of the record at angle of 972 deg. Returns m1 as 2.2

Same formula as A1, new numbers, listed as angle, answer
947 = 2.22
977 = 2.09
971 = 2.2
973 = 2.32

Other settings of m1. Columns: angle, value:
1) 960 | 2.16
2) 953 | 2.43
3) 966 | 2.29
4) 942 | 2.27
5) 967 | 2.13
